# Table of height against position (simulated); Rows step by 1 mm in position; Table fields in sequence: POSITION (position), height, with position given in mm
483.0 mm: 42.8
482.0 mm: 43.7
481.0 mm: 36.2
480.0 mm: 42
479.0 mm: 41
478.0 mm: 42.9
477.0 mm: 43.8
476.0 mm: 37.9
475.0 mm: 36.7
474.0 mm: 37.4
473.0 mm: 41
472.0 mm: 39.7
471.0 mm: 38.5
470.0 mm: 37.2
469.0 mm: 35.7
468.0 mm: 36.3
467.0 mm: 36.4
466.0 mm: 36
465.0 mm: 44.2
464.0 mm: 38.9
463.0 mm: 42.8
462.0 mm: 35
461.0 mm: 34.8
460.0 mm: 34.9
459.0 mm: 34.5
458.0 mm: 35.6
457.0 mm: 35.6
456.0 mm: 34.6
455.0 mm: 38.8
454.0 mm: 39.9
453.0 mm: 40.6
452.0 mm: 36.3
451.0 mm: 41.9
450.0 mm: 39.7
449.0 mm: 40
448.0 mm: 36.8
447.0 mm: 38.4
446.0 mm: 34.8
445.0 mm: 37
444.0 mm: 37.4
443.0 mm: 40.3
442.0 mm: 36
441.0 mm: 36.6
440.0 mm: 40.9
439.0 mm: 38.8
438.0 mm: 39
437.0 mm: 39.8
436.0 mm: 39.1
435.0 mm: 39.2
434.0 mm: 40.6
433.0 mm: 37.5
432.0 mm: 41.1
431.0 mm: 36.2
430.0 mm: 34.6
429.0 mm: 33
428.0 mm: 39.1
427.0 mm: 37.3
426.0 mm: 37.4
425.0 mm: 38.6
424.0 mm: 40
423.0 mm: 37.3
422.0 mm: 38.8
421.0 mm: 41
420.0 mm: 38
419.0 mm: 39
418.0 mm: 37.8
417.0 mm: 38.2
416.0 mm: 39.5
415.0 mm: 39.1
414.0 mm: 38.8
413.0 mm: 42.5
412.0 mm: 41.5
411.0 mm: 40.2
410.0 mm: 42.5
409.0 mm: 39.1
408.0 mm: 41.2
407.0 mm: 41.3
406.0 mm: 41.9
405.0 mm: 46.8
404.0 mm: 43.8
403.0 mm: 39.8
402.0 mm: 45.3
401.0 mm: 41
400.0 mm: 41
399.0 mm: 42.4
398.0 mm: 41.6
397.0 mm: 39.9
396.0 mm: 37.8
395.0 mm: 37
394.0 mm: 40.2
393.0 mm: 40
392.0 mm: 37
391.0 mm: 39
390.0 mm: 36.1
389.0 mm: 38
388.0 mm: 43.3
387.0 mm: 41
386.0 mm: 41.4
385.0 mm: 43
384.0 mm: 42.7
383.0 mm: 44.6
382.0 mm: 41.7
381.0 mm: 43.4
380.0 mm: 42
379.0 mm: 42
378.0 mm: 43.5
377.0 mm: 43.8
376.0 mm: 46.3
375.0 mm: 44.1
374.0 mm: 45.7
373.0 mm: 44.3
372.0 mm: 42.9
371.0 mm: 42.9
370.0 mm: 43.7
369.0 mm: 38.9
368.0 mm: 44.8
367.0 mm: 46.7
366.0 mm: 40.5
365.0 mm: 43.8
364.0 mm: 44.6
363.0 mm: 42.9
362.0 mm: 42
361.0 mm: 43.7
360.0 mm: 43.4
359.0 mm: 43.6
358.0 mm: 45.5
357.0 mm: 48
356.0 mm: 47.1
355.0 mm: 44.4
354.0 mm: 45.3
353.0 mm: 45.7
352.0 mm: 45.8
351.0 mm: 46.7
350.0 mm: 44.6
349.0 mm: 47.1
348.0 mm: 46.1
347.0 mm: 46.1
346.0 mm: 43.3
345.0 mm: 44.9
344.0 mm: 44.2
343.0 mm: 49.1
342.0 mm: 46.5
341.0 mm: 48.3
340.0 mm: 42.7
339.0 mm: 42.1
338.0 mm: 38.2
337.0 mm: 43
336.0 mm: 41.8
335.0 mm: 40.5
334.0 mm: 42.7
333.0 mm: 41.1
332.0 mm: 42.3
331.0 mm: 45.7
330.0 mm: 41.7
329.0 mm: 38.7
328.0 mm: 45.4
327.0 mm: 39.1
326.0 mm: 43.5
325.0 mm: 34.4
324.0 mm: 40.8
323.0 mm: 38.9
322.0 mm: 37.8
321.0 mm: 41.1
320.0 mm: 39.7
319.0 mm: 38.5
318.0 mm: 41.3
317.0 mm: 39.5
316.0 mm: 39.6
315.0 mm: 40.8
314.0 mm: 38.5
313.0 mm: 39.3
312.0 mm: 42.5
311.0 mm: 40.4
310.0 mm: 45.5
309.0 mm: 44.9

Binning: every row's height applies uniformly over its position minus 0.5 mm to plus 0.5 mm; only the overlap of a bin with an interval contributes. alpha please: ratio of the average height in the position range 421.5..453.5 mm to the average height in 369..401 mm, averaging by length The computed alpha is 0.9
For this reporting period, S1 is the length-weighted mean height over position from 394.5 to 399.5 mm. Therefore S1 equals 39.7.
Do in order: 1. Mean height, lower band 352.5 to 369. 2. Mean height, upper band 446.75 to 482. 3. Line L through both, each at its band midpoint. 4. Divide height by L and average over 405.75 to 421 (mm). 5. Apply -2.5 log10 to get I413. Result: 0.03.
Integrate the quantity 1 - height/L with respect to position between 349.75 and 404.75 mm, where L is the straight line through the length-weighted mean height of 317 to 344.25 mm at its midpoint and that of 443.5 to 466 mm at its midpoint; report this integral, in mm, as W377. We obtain -3.4 mm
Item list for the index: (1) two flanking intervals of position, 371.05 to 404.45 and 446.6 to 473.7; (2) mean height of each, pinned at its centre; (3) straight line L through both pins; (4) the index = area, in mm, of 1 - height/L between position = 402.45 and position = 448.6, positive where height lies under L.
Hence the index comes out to 0.8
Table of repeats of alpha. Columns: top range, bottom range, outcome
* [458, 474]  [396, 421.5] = 0.92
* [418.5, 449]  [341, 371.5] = 0.85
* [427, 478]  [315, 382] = 0.88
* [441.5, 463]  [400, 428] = 0.93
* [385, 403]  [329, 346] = 0.93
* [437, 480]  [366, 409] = 0.91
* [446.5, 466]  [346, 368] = 0.85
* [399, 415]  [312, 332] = 1.03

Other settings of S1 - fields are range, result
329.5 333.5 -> 42.7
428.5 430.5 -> 33.8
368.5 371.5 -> 41.8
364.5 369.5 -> 42.9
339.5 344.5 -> 46.2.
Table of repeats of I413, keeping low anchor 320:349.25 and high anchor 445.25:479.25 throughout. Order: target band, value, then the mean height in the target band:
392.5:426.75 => -0.01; 40.3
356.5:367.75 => -0.06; 44.1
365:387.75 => -0.05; 43.2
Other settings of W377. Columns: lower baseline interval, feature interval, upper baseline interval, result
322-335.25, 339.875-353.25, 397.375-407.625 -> -1.5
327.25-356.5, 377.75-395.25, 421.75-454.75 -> 0.2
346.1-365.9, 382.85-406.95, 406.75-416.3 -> 0.5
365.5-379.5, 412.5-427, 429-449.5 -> 0.3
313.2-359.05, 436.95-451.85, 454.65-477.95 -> 0.1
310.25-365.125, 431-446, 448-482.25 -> 0.3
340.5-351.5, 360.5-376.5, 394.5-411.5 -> 0.2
